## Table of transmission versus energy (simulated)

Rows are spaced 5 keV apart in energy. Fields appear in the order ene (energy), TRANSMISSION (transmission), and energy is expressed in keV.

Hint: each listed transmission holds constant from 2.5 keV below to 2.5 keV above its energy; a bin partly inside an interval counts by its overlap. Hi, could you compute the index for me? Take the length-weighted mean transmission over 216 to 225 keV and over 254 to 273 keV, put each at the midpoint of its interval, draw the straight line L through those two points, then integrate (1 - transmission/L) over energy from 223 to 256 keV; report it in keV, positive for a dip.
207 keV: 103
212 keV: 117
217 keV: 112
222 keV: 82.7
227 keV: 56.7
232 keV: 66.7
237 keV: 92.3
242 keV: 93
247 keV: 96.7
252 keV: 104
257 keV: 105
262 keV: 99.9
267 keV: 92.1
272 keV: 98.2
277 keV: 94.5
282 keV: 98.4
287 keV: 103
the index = 3.43 keV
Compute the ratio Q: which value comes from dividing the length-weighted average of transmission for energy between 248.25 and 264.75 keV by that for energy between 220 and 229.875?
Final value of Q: 1.5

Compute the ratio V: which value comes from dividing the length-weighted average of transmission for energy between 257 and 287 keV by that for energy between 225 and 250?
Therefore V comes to 1.19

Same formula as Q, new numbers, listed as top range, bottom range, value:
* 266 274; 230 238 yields 1.23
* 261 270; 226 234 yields 1.53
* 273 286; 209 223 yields 0.92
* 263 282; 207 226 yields 0.96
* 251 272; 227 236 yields 1.46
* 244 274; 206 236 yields 1.11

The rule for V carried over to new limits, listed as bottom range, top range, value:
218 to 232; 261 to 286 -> 1.31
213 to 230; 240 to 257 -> 1.15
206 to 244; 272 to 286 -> 1.08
